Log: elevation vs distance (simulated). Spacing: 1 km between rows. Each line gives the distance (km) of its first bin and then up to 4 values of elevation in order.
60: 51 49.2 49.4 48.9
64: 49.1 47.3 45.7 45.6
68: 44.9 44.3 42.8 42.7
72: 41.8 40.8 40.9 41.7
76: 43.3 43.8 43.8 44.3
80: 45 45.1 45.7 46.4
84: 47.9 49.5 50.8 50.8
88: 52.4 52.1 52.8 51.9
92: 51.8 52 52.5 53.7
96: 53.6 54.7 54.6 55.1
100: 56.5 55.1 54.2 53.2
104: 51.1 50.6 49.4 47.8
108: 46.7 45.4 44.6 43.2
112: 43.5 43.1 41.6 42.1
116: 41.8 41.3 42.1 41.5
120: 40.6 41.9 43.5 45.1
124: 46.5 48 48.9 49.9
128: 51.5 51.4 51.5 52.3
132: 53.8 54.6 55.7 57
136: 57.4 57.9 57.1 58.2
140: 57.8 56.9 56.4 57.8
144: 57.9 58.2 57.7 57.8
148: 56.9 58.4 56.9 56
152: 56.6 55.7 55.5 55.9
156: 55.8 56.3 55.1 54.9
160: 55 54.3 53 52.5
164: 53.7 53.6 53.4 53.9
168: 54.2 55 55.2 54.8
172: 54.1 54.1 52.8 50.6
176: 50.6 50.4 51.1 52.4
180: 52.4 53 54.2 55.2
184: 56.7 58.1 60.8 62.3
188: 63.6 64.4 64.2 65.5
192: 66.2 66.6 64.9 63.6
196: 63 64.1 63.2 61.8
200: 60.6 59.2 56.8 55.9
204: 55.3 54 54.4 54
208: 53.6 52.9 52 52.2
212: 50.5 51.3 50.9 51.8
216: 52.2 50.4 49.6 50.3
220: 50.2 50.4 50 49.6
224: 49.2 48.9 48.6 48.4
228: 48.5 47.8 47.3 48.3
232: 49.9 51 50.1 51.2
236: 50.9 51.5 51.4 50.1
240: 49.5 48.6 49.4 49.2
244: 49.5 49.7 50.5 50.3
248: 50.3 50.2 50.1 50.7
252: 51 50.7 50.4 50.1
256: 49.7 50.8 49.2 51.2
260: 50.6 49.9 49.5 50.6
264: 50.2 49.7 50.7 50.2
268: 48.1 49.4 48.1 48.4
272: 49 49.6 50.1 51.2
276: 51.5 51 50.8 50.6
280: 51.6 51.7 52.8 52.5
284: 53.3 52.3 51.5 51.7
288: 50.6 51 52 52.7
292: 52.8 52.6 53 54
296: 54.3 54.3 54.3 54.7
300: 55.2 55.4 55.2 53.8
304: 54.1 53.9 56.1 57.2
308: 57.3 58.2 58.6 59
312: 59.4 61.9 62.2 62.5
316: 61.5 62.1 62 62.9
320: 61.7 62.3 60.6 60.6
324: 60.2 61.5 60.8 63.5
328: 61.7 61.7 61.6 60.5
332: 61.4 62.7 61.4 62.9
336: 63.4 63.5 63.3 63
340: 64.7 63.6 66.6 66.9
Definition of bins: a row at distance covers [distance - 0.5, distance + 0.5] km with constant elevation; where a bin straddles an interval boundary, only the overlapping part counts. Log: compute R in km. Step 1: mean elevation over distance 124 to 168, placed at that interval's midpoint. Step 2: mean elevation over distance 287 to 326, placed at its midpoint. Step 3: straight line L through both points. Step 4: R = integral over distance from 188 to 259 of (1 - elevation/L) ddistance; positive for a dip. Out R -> 3.6 km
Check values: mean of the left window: 55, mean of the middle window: 53.2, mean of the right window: 57.1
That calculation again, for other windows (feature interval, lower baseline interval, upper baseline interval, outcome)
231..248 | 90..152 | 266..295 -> 0.3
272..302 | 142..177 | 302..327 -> 3.3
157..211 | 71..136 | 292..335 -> -4.6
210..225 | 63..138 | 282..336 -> 0.8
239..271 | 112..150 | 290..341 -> 3.7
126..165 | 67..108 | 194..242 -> -3.8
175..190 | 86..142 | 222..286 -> -1.8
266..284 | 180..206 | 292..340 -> 2.7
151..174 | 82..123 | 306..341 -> -1.2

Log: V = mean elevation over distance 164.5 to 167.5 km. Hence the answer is 53.6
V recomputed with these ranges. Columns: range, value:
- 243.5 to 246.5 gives 49.9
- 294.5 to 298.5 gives 54.2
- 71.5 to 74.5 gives 41.2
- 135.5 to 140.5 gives 57.7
